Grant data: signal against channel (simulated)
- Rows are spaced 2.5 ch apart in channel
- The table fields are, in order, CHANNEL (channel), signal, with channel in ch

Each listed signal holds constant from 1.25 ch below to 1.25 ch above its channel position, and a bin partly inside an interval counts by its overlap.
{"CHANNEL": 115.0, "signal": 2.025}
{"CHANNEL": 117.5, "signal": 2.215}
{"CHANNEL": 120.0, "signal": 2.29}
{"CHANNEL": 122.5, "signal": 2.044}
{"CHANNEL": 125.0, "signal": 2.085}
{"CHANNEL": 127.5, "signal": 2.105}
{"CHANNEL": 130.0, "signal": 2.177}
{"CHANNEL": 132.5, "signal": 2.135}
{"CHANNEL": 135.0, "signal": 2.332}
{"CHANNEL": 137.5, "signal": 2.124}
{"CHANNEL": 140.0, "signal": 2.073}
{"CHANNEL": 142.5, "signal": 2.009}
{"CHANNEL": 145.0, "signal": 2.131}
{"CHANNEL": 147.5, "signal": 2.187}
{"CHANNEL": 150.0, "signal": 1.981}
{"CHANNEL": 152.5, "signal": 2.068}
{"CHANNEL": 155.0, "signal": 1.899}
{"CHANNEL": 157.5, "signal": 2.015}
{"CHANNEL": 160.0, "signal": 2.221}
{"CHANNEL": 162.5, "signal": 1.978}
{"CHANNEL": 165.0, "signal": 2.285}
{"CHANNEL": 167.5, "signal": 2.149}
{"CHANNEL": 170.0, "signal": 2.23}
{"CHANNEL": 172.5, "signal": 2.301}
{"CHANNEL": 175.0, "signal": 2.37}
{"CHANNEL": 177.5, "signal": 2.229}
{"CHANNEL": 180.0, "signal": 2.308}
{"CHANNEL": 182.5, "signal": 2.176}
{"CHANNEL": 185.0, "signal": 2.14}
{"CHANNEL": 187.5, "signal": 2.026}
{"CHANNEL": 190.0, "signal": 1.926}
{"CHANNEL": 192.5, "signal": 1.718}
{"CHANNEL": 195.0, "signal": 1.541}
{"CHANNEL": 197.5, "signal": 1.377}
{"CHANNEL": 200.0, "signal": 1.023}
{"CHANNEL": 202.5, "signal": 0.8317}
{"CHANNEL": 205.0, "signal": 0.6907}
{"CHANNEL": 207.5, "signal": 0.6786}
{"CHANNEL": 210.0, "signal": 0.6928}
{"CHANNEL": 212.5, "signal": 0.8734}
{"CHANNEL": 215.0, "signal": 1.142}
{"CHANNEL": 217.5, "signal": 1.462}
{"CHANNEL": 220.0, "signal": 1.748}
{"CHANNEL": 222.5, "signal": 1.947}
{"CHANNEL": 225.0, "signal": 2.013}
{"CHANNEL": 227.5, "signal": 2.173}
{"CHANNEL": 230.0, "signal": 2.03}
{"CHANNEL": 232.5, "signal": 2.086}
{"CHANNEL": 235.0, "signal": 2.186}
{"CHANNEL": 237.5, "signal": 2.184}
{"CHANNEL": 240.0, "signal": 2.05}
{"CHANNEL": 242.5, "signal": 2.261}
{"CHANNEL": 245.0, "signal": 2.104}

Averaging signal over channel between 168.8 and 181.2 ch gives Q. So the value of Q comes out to 2.29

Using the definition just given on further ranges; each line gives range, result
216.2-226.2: 1.79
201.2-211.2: 0.725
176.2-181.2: 2.27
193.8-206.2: 1.09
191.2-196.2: 1.63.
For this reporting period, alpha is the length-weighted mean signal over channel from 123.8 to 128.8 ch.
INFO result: 2.1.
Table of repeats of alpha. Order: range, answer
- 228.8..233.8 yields 2.06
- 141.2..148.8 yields 2.11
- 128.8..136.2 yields 2.21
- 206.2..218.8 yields 0.972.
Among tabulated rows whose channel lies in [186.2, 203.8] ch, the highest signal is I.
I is 2.026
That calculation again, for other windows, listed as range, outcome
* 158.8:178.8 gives 2.37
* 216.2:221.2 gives 1.748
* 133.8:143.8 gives 2.332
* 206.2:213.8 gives 0.8734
